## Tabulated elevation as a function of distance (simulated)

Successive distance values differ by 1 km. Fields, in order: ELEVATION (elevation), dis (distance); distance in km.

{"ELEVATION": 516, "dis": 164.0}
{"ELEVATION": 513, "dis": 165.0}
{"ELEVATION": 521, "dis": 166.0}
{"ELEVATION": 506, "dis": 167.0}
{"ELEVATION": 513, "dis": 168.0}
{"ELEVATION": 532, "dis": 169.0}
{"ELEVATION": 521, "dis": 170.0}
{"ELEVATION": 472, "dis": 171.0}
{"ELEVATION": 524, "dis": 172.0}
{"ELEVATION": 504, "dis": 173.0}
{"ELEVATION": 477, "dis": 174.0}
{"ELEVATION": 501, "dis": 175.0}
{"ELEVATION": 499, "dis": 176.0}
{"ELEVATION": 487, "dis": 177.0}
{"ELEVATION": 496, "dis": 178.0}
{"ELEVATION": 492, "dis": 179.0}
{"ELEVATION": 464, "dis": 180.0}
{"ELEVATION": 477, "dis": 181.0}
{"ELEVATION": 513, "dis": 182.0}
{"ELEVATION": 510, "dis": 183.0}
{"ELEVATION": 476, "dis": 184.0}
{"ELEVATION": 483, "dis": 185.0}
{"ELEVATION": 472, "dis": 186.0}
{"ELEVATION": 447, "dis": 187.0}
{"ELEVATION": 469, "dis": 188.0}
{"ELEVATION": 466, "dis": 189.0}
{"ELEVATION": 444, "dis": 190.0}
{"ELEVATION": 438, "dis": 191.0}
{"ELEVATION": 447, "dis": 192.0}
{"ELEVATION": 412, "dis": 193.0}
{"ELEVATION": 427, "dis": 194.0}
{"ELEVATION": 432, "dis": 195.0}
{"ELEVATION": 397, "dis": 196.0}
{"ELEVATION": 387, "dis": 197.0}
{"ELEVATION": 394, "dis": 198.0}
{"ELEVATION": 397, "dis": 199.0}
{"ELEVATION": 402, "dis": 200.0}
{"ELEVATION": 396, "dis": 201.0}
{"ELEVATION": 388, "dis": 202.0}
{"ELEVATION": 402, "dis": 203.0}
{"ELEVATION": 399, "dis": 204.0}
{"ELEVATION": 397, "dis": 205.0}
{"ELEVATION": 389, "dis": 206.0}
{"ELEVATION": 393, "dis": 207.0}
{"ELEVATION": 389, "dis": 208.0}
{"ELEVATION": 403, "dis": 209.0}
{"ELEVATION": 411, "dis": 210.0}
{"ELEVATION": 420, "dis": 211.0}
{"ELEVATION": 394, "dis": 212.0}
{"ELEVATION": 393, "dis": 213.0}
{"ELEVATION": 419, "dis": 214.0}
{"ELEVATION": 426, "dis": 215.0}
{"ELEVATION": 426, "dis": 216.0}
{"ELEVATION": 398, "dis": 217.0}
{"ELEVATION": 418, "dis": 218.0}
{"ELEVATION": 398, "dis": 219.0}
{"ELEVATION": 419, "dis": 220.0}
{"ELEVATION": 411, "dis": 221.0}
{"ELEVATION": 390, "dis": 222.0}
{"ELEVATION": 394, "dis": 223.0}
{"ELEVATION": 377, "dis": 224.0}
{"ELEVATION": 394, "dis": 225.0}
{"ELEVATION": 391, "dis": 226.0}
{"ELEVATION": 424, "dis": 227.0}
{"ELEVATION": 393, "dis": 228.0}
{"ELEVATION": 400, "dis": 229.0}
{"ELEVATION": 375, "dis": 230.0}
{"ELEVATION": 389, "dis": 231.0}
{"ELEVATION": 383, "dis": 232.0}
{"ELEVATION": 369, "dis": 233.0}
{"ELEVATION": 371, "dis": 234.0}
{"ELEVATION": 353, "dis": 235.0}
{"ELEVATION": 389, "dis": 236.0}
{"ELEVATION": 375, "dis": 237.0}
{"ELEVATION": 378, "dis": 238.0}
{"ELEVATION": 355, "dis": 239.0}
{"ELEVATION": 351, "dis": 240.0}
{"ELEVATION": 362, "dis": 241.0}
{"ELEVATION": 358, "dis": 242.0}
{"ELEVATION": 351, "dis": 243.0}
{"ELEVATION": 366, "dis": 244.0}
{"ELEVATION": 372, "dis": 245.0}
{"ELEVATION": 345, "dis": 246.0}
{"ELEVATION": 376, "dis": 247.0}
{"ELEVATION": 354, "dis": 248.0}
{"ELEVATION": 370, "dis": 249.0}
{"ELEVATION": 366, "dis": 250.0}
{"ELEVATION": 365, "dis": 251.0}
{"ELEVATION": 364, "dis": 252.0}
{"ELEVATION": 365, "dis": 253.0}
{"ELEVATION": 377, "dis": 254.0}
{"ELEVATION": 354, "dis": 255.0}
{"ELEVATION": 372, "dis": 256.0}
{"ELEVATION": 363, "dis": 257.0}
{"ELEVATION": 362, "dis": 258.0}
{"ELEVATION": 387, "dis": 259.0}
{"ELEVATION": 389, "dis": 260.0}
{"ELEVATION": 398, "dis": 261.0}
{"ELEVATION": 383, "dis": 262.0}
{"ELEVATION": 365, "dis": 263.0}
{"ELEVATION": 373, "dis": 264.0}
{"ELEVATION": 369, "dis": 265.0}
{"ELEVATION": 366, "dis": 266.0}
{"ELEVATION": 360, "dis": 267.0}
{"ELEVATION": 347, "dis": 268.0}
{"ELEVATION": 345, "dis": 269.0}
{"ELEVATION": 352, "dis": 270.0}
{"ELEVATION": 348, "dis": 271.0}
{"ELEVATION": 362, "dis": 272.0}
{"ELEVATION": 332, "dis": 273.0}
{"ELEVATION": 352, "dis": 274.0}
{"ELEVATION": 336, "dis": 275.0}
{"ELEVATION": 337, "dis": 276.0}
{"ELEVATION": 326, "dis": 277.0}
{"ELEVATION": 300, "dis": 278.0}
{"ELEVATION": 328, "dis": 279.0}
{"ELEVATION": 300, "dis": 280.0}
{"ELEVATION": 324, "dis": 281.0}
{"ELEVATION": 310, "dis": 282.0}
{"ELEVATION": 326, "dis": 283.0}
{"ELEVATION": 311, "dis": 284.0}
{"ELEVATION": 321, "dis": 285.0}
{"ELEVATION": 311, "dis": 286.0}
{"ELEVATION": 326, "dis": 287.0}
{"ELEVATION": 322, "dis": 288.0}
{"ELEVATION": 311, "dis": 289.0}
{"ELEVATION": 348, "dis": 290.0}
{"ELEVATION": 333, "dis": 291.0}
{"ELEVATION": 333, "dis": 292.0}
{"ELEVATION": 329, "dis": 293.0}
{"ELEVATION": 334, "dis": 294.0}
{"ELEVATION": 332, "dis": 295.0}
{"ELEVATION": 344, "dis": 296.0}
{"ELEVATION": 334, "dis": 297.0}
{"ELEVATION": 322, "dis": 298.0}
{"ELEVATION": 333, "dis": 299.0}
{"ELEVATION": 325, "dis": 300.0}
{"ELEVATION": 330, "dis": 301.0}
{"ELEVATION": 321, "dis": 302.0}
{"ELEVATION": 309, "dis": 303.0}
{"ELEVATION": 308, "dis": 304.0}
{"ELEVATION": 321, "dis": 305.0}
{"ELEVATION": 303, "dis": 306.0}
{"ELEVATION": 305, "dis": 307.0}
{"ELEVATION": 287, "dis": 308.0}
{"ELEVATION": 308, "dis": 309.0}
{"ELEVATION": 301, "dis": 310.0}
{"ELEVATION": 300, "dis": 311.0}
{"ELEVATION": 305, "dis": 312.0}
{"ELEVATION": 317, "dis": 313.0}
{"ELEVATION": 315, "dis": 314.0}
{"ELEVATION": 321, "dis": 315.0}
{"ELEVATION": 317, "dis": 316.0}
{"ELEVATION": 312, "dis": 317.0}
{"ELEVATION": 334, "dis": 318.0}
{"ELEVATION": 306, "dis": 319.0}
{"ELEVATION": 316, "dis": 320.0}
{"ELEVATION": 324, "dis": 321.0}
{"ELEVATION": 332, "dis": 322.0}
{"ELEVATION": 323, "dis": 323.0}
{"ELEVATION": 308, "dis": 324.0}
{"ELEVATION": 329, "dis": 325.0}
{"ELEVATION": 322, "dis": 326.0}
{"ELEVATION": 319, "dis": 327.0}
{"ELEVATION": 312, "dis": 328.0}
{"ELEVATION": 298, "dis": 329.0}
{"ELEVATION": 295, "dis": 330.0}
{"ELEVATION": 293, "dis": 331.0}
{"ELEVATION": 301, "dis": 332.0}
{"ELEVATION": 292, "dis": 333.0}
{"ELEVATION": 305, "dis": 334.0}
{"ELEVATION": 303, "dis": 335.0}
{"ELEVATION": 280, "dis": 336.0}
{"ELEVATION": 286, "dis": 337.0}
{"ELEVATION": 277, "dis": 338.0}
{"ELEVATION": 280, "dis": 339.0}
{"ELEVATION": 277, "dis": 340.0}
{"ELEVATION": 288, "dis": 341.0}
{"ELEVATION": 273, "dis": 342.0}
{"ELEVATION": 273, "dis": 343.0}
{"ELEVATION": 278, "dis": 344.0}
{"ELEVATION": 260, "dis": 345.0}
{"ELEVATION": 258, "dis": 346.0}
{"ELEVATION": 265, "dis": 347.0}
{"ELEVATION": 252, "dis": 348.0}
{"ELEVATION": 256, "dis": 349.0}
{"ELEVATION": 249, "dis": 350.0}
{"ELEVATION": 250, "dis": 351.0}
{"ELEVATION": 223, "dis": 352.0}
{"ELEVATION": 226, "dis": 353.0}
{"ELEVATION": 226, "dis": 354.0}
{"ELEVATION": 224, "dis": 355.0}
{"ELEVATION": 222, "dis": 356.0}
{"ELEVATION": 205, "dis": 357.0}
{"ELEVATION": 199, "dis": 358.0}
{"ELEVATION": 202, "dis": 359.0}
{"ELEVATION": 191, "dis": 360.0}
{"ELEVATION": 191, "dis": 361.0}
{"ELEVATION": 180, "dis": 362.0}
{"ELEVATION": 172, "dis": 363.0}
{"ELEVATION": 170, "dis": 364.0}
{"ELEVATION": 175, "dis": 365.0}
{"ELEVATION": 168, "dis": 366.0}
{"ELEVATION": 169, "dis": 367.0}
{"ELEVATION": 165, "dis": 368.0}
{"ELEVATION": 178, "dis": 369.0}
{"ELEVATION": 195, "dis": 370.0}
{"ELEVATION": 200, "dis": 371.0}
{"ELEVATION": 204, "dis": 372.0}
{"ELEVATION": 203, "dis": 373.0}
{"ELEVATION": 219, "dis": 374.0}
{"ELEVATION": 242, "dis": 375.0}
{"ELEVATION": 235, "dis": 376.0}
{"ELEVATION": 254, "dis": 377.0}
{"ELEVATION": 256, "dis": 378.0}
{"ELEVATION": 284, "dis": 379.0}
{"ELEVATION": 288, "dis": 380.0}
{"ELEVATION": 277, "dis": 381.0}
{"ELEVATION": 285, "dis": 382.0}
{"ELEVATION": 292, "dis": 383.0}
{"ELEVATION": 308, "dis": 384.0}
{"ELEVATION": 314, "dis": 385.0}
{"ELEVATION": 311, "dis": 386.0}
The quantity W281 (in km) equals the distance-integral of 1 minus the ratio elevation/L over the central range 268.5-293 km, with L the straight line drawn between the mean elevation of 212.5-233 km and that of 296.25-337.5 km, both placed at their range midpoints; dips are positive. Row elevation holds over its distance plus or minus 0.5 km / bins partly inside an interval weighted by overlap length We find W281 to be 1.2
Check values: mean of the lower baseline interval 400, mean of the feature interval 329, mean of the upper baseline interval 312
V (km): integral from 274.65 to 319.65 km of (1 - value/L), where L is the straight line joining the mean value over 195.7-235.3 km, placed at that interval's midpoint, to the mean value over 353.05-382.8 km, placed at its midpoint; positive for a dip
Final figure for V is -3.2 km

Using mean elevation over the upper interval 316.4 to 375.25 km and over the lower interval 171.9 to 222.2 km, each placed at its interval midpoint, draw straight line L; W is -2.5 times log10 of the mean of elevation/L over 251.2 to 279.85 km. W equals -0.02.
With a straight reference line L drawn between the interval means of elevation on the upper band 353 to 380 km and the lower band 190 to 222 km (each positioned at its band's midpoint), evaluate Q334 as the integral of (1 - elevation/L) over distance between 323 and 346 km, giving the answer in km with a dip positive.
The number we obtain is -4.28 km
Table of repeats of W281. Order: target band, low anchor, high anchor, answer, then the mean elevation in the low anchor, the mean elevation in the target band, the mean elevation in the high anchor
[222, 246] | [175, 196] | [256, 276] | 1.6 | 467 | 377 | 362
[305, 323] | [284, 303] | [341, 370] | -1.3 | 327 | 312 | 219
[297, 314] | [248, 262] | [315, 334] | 0.8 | 371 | 313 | 313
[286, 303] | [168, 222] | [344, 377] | -1.4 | 441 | 329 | 213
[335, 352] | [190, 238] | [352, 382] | -1.9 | 400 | 269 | 212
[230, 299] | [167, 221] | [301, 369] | 1.0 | 443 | 351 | 271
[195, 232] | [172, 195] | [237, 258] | 1.8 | 473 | 400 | 363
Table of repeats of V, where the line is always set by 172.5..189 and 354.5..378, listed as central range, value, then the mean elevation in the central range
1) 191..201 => 1.1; 411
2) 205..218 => 1.0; 405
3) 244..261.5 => 0.2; 369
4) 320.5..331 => -2.1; 315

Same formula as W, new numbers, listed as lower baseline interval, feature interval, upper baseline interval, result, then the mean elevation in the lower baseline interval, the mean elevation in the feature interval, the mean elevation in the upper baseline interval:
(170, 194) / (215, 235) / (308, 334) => 0.08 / 477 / 395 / 311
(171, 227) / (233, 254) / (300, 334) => 0.06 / 432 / 365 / 312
